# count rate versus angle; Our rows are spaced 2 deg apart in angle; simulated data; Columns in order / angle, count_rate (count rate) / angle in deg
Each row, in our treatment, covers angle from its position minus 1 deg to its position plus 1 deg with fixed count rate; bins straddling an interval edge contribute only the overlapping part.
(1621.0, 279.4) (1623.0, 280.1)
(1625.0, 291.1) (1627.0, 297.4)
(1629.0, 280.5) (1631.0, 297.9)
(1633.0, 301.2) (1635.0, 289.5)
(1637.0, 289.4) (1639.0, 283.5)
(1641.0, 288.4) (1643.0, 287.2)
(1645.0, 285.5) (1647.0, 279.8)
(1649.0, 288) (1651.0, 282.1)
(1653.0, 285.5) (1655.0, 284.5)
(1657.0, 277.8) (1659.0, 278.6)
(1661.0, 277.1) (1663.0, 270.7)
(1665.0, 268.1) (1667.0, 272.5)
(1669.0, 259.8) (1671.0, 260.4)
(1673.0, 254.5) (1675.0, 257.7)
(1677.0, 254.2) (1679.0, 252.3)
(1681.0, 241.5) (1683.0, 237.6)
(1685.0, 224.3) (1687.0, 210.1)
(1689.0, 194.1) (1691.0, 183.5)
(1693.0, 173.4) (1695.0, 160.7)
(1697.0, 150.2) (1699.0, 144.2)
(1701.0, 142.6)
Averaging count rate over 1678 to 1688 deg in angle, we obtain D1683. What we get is 233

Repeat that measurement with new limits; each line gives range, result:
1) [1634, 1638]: 289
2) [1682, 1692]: 210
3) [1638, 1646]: 286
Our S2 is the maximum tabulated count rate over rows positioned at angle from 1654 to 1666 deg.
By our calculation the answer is 284.5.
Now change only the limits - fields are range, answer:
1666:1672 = 272.5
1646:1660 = 288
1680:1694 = 241.5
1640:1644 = 288.4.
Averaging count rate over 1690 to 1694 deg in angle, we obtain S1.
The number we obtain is 178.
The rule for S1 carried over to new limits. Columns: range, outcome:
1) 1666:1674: 262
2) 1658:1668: 273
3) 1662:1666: 269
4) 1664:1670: 267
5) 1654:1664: 278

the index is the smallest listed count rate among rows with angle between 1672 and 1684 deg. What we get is 237.6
